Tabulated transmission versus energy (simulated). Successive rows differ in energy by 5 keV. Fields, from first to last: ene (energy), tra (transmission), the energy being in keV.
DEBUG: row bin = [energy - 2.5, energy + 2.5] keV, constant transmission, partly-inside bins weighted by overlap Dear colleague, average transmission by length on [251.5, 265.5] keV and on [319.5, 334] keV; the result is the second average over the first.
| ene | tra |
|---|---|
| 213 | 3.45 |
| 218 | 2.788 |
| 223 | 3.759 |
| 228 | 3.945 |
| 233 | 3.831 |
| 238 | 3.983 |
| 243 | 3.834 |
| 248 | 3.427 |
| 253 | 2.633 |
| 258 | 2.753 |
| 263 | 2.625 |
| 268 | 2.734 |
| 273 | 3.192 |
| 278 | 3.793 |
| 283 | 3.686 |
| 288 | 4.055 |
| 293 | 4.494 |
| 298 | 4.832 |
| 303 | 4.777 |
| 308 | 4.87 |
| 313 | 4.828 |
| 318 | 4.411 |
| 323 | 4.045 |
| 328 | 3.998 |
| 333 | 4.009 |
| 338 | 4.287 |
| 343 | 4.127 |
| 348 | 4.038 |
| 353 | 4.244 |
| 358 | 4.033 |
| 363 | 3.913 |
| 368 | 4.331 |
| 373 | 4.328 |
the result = 1.5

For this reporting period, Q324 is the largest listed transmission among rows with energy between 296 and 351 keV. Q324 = 4.87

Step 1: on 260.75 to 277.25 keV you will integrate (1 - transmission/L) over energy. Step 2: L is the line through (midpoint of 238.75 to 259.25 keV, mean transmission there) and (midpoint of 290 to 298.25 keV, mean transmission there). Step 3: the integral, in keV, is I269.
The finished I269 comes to 3.9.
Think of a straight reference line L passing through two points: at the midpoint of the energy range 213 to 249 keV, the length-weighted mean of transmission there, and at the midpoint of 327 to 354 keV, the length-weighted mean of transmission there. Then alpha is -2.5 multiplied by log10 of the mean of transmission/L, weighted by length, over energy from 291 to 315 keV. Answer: -0.20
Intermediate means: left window 3.65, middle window 4.76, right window 4.12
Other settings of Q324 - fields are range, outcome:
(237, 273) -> 3.983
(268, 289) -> 4.055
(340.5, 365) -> 4.244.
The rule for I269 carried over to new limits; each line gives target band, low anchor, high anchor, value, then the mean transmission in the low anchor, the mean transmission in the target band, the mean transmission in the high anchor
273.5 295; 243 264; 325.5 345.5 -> -3.2 keV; 2.99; 3.92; 4.11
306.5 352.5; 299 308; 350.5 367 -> 2.0 keV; 4.81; 4.28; 4.09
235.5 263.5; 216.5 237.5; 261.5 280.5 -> 1.1 keV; 3.66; 3.25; 3.11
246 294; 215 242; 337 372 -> 6.6 keV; 3.67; 3.3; 4.14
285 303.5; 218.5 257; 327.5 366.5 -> -3.2 keV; 3.55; 4.49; 4.09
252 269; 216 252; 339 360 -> 4.8 keV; 3.62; 2.69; 4.12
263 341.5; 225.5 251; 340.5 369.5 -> -2.4 keV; 3.78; 4.09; 4.11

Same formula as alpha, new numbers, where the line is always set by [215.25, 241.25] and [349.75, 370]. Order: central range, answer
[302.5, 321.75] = -0.18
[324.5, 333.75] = 0.00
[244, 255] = 0.18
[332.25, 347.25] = -0.02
